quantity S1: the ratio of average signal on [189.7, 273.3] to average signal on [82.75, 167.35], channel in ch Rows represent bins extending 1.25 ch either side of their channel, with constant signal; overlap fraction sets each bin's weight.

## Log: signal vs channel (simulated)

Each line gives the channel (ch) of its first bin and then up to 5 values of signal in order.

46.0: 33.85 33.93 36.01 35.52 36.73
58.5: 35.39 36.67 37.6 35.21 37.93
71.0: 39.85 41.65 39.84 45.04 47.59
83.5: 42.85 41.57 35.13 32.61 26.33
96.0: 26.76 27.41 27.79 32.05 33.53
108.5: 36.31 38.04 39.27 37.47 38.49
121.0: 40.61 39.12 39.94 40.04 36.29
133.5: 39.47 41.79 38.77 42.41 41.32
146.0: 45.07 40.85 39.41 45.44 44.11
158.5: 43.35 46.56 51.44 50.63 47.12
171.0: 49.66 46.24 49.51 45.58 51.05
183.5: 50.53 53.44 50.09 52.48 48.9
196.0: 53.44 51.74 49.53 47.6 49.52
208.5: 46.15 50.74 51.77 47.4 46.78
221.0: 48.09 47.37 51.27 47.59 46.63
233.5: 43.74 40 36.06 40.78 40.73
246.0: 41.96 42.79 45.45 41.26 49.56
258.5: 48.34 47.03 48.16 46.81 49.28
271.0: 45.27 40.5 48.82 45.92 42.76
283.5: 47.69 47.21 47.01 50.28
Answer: 1.20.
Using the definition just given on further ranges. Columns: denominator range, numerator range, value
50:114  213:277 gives 1.25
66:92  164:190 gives 1.23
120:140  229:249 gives 1.06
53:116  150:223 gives 1.34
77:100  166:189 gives 1.37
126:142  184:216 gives 1.27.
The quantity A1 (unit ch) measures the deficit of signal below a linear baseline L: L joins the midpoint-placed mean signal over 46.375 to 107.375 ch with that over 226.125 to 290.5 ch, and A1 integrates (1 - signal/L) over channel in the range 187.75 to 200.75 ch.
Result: -2.9 ch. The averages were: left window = 36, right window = 45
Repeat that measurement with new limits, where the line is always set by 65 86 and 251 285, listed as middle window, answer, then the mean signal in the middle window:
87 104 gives 4.9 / 29.8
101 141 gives 4.3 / 37.9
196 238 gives -2.7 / 47.8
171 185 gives -1.5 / 48.8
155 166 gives -0.9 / 46.9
